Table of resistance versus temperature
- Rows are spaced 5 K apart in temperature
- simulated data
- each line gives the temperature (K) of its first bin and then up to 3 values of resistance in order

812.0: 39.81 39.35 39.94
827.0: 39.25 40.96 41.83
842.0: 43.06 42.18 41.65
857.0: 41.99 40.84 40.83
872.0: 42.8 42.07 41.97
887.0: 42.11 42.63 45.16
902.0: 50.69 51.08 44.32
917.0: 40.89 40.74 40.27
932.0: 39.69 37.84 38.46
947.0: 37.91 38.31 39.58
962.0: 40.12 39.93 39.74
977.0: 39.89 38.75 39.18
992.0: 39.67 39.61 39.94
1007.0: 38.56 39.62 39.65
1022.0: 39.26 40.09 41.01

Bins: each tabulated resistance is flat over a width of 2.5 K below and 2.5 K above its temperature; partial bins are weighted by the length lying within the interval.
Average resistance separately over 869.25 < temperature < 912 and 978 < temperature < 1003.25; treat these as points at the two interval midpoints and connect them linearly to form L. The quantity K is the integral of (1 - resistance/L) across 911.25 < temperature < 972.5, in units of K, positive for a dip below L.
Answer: 3.4 K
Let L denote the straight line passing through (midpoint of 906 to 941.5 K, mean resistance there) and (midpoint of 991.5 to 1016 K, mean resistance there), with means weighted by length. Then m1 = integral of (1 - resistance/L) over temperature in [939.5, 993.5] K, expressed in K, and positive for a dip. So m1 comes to 1.6 K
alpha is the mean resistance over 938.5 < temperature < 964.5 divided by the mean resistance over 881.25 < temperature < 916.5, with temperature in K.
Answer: 0.86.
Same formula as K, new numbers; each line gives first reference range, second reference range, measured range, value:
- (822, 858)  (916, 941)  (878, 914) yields -4.4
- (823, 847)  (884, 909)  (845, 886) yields 1.8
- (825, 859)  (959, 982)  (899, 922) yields -3.1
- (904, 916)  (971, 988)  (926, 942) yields 1.9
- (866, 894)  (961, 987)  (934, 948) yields 0.8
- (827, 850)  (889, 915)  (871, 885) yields 0.8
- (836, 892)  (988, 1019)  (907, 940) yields -0.4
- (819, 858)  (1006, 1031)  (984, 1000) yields 0.1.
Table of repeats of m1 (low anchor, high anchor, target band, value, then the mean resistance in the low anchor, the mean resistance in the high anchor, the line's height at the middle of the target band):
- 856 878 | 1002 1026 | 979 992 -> 0.2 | 41.7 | 39.4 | 39.8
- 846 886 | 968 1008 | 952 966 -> 0.2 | 41.8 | 39.5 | 40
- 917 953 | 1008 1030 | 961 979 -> -0.2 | 39.2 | 39.6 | 39.4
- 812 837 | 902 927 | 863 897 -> 0.4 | 40.1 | 44.5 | 42.8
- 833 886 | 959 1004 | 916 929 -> 0.0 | 41.9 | 39.6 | 40.7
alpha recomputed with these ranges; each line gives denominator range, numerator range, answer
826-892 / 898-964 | 1.00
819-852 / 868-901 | 1.04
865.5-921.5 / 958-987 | 0.90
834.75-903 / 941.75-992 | 0.92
